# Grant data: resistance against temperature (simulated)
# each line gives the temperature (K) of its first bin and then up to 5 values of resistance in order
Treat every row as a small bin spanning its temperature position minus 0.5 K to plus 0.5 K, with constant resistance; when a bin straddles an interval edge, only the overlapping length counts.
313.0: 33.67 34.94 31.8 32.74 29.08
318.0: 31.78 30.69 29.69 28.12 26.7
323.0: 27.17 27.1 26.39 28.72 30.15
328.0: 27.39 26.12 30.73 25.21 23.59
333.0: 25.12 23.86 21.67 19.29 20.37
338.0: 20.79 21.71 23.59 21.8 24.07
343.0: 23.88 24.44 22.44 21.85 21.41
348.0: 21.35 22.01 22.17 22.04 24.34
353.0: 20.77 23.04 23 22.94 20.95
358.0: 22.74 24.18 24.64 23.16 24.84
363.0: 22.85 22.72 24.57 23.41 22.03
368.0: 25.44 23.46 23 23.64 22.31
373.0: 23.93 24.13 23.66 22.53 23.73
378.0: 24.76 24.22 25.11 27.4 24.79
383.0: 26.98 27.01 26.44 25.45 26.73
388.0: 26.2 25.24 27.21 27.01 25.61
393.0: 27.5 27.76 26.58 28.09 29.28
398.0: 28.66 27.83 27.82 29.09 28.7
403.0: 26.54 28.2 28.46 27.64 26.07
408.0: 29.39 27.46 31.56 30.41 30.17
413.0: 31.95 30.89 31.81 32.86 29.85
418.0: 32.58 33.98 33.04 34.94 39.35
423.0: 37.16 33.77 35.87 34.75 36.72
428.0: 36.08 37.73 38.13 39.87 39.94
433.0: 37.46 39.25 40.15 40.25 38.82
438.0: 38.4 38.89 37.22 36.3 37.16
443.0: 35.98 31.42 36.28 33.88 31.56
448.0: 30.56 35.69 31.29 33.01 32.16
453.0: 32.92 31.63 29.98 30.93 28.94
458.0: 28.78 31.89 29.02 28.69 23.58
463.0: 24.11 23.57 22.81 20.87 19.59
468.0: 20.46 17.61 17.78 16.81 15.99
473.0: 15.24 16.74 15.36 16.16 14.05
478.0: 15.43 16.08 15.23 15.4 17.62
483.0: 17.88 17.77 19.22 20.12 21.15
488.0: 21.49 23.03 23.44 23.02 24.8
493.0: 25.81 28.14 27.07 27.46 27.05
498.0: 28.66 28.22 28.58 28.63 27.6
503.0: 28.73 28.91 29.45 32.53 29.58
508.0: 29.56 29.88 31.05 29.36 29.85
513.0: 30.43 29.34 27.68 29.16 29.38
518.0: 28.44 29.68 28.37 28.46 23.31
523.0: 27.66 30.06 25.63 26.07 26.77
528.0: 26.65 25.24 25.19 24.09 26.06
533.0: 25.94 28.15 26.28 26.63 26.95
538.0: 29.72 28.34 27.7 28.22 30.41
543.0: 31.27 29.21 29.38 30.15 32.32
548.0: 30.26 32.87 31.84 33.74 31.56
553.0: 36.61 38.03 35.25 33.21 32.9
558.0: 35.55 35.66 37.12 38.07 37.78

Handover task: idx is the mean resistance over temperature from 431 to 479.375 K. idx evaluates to 28.5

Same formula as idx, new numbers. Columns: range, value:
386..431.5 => 30.8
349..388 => 23.9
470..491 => 17.8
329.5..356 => 22.9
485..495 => 23.4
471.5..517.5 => 24.1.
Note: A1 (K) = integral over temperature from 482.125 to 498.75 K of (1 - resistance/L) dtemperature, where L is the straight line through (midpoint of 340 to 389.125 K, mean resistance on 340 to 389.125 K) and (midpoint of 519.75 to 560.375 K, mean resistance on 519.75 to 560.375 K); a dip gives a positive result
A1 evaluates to 2.73 K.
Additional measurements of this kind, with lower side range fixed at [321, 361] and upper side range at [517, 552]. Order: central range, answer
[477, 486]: 3.4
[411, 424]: -3.8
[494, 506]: -0.4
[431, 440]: -4.5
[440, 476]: -0.8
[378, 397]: -1.1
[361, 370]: 0.3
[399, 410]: -1.2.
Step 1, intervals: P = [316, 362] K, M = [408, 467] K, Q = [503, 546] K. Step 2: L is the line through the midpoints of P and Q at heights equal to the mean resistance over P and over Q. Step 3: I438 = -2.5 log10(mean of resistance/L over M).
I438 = -0.24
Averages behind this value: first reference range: 24.6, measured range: 33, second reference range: 28.3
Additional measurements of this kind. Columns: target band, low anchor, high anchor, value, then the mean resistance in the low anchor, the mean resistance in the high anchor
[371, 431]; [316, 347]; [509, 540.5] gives -0.11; 25.5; 27.7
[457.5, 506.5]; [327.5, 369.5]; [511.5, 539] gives 0.17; 23.2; 27.5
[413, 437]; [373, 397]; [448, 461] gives -0.23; 25.9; 31.2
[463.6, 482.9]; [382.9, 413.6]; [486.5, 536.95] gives 0.49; 27.9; 27.4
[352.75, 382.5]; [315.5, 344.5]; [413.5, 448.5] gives 0.25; 25.9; 35.8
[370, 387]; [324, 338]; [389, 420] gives 0.12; 25.2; 29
